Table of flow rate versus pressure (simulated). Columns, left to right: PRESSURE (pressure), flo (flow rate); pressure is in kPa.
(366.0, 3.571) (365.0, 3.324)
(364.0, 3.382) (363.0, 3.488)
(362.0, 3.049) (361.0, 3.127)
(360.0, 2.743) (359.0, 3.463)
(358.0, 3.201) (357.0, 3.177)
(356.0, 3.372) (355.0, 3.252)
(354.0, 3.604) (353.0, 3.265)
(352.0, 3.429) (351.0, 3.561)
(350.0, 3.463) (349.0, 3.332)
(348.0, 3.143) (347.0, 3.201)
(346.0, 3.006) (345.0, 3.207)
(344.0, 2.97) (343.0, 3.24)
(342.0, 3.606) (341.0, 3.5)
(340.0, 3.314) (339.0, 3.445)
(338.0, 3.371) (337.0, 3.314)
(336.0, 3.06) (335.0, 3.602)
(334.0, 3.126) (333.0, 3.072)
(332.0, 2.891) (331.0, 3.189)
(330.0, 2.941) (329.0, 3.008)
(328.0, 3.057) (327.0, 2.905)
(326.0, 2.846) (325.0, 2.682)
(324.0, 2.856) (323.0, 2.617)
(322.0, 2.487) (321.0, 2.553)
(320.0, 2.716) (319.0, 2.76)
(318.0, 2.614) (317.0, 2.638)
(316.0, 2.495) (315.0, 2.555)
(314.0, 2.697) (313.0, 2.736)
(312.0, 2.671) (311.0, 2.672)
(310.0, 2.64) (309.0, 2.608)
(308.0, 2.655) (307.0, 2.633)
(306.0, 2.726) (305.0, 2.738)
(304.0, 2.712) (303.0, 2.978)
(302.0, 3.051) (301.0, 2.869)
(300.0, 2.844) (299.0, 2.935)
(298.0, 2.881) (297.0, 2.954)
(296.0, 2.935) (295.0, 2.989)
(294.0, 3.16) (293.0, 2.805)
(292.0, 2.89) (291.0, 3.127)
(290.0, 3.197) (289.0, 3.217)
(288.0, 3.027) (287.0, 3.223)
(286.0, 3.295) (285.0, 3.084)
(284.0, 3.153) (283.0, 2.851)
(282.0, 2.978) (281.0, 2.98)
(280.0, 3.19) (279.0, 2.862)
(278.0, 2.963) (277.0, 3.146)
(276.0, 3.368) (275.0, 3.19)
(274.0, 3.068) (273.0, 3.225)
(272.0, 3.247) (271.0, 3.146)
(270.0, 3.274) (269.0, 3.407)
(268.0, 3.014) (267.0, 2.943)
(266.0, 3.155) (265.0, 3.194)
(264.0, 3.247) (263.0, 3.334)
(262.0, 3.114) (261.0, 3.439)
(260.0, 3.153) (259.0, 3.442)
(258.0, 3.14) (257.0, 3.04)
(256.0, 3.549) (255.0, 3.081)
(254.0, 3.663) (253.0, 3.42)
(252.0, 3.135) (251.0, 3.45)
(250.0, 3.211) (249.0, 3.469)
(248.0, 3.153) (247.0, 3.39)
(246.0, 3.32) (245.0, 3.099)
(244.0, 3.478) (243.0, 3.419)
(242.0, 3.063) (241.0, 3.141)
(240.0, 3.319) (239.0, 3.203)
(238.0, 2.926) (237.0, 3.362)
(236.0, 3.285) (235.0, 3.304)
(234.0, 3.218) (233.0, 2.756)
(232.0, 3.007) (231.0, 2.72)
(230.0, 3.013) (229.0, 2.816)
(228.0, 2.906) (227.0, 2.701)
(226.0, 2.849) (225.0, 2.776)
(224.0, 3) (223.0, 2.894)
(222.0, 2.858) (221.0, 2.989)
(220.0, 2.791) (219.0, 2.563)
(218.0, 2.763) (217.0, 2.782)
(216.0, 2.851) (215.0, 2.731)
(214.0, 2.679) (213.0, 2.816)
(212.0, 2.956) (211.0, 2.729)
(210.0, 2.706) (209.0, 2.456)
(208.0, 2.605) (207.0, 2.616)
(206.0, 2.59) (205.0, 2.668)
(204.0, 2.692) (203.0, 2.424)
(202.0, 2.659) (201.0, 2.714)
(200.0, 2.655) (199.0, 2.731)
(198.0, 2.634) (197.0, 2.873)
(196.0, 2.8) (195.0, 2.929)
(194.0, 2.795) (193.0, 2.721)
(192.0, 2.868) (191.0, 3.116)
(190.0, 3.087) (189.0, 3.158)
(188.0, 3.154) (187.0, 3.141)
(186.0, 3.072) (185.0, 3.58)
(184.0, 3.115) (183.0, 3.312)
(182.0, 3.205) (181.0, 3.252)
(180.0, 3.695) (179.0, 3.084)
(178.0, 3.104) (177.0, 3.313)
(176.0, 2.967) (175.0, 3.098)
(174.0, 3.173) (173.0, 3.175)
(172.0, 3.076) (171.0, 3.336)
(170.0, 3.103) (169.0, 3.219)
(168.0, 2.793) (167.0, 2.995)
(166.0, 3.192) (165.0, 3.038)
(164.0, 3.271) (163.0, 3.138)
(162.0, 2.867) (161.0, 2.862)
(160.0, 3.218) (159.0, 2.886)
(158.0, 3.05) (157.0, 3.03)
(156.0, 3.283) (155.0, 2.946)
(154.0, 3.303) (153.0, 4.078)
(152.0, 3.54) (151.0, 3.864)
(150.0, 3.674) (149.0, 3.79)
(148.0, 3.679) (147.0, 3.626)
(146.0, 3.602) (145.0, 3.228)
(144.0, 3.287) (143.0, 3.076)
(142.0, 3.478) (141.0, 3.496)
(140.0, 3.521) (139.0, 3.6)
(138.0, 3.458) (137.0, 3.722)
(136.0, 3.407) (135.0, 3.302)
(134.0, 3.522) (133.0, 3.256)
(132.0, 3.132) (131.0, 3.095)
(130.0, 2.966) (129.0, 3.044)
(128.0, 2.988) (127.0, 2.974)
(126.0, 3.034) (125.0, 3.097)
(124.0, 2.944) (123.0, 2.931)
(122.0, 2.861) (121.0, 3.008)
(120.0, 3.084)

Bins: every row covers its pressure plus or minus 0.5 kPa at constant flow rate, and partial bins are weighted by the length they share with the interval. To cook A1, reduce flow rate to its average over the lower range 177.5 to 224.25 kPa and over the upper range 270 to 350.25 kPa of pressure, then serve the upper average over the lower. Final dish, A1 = 1.04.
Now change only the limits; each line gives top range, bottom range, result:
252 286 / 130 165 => 0.95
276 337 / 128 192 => 0.89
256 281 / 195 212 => 1.19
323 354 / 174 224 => 1.10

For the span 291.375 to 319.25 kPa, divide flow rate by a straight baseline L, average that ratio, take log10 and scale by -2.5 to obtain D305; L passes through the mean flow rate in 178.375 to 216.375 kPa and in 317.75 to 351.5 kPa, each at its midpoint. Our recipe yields 0.10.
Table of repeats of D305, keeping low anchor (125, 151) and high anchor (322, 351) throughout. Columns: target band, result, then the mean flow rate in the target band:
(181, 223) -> 0.157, 2.85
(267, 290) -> 0.025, 3.13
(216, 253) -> 0.066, 3.06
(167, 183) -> 0.050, 3.17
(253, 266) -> -0.019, 3.28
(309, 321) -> 0.193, 2.65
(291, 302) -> 0.086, 2.94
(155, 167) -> 0.092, 3.07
